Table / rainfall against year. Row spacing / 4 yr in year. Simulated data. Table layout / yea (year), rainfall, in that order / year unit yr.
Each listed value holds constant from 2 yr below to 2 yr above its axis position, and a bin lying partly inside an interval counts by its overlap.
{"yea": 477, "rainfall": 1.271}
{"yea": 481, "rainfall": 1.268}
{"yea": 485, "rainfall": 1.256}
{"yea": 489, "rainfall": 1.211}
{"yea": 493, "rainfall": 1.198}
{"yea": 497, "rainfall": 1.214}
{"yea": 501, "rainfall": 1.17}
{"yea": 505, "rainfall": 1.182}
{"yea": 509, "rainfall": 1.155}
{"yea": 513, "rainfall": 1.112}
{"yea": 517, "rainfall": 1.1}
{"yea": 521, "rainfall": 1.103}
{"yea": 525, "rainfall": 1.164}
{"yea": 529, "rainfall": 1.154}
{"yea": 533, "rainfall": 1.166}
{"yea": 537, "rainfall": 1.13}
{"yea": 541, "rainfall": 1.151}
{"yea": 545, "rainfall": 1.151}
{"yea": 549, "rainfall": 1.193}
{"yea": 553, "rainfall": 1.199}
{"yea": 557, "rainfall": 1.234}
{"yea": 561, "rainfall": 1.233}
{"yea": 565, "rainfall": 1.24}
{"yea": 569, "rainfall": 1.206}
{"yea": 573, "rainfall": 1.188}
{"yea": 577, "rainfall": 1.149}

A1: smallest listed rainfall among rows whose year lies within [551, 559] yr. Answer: 1.199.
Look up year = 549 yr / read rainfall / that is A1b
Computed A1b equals 1.193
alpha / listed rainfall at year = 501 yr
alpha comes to 1.17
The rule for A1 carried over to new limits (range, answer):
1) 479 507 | 1.17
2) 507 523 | 1.1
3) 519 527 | 1.103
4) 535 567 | 1.13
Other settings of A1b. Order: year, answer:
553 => 1.199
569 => 1.206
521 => 1.103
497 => 1.214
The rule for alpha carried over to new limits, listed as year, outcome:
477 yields 1.271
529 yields 1.154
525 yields 1.164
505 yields 1.182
